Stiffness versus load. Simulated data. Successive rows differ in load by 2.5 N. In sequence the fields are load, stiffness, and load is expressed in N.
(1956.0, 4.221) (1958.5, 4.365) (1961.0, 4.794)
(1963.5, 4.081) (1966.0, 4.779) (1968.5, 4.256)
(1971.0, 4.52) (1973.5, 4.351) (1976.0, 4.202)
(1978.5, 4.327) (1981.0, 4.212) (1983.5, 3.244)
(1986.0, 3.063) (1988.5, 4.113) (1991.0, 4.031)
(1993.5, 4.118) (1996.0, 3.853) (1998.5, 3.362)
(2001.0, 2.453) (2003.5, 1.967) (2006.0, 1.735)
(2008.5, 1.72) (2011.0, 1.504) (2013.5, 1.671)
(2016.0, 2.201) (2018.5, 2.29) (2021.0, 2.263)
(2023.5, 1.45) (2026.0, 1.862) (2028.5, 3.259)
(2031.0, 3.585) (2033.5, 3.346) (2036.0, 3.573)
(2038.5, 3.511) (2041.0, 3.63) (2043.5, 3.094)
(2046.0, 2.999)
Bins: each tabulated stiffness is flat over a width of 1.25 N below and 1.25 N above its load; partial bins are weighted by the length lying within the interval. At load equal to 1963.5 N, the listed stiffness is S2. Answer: 4.081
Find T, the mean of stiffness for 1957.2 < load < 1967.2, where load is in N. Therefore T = 4.5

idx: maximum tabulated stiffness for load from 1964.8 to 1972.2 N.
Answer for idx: 4.779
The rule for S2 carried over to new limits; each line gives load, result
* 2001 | 2.453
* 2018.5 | 2.29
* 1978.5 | 4.327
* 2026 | 1.862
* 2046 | 2.999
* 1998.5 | 3.362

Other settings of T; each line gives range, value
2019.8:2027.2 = 1.86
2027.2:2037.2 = 3.43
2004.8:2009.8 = 1.73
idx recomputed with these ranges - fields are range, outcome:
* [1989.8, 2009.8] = 4.118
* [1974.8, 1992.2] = 4.327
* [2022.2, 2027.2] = 1.862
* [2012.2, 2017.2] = 2.201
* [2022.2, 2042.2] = 3.63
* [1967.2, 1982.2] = 4.52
